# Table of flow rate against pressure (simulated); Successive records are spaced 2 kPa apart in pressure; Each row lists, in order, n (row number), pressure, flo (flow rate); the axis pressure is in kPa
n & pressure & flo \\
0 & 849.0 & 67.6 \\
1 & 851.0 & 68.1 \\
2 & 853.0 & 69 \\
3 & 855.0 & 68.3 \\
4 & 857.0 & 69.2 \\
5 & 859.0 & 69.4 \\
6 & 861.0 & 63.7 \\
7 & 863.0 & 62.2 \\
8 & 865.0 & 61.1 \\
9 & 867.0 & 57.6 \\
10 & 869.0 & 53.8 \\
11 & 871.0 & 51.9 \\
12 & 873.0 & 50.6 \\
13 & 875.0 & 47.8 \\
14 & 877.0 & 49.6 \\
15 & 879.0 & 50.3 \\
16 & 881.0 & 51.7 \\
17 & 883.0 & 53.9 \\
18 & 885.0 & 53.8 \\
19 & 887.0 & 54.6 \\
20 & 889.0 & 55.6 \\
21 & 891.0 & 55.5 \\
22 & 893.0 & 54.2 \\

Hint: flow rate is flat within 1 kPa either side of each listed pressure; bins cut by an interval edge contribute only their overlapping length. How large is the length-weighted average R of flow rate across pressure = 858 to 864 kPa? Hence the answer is 65.1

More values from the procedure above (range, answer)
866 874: 53.5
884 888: 54.2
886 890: 55.1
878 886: 52.4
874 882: 49.8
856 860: 69.3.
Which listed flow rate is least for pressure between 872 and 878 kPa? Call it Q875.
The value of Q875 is 47.8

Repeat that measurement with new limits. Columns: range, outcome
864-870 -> 53.8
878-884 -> 50.3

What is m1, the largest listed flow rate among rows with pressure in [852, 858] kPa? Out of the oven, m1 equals 69.2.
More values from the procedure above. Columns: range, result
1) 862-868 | 62.2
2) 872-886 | 53.9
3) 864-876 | 61.1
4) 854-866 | 69.4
